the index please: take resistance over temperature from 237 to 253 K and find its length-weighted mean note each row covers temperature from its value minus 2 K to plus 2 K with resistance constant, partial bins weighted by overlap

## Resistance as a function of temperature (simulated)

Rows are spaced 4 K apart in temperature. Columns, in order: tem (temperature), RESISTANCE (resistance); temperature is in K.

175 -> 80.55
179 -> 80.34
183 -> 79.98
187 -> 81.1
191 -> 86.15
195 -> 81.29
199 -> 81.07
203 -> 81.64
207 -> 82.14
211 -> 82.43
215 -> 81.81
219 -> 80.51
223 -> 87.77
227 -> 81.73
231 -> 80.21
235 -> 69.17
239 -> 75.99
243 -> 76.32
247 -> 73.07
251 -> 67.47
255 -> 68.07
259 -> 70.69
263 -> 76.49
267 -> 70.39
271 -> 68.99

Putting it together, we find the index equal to 73.2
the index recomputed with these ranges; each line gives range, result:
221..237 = 79.7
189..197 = 83.7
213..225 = 83.4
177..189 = 80.5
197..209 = 81.6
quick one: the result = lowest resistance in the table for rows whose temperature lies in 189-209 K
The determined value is 81.07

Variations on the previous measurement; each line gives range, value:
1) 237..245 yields 75.99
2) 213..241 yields 69.17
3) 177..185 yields 79.98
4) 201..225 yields 80.51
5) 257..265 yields 70.69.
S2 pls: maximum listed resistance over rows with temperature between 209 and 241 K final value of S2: 87.77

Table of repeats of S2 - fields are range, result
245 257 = 73.07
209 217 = 82.43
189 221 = 86.15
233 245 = 76.32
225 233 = 81.73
